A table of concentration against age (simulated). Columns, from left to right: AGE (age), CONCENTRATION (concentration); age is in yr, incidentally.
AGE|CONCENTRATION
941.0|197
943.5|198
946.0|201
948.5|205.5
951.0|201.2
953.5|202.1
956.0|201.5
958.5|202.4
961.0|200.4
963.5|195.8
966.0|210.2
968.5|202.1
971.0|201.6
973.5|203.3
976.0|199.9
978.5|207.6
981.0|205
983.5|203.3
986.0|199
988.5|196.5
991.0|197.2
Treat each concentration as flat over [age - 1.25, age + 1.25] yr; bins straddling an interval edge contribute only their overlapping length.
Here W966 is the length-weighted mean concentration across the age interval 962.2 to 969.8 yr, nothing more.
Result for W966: 203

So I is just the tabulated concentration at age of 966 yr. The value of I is 210.2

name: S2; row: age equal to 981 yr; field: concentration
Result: 205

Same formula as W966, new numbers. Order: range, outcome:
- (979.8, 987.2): 202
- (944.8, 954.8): 202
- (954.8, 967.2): 202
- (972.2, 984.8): 204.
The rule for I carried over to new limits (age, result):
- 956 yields 201.5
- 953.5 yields 202.1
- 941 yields 197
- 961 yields 200.4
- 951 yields 201.2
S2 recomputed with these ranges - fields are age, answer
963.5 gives 195.8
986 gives 199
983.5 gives 203.3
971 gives 201.6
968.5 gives 202.1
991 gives 197.2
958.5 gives 202.4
